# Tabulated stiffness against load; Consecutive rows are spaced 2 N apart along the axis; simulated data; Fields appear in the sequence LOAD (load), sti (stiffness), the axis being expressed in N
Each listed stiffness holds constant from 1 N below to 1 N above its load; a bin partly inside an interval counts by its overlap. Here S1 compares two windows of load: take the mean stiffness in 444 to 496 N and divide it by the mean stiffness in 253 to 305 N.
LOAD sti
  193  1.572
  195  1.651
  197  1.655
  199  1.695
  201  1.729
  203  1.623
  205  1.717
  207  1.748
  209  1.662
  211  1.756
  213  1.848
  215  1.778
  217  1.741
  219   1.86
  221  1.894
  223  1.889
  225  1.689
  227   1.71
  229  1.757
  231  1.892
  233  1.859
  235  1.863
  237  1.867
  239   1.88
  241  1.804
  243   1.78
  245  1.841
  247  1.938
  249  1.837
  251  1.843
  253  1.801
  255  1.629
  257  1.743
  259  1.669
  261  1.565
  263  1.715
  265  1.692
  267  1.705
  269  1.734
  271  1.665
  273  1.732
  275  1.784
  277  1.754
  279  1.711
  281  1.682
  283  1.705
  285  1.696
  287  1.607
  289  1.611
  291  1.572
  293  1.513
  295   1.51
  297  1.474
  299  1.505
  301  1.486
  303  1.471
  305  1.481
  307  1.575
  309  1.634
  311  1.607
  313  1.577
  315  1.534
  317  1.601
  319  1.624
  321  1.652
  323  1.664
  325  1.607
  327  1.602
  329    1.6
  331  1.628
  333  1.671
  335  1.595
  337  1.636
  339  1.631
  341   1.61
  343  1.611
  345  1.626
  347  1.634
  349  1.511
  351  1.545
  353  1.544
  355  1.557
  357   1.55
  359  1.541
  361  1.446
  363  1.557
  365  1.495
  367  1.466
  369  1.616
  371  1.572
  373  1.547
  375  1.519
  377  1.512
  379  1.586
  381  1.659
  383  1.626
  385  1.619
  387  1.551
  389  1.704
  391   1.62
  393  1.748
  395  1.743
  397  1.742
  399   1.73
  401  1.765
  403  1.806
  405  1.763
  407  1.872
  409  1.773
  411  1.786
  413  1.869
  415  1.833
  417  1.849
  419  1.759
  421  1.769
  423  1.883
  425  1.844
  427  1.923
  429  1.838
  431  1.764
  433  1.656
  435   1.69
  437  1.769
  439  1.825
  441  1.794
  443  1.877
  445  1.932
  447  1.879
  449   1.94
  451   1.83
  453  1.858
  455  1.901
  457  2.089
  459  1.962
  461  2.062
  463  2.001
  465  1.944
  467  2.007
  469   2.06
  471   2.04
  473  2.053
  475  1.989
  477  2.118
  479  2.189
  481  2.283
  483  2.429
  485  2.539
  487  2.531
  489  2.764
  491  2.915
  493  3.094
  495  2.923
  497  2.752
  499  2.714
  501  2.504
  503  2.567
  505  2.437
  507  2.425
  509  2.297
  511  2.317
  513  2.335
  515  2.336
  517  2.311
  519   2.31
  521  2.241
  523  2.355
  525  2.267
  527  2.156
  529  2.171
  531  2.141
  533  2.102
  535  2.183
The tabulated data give 1.3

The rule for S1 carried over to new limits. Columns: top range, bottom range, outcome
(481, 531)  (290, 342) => 1.57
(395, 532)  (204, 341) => 1.24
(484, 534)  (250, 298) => 1.47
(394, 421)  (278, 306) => 1.14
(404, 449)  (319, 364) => 1.14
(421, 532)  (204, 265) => 1.22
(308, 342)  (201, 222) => 0.92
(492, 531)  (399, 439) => 1.36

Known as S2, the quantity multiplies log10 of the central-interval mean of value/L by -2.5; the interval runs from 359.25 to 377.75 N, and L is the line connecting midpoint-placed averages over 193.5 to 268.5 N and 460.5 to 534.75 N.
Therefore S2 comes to 0.327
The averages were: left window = 1.76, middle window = 1.53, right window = 2.34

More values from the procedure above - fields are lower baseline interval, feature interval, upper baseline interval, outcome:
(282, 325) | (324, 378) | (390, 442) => 0.06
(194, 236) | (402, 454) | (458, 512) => 0.22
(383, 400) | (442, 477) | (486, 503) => 0.21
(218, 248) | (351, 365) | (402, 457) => 0.19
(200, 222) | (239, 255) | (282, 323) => -0.09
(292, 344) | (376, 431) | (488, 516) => 0.18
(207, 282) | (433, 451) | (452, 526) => 0.21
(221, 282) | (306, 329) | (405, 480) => 0.13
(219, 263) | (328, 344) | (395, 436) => 0.11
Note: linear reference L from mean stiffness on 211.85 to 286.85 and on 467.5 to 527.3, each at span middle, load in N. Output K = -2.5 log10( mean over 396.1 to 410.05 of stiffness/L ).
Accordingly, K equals 0.21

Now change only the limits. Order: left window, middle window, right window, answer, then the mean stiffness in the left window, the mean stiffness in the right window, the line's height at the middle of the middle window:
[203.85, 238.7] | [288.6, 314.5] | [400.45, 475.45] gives 0.186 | 1.8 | 1.87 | 1.83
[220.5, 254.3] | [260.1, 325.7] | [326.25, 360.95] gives 0.055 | 1.83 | 1.59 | 1.7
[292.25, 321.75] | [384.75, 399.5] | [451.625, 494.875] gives 0.133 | 1.55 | 2.24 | 1.9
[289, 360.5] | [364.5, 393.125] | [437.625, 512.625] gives 0.146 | 1.58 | 2.24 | 1.81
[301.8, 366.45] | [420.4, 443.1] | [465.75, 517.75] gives 0.166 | 1.58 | 2.42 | 2.1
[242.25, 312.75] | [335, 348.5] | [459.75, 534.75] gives 0.152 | 1.66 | 2.34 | 1.86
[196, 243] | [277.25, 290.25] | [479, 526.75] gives 0.162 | 1.78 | 2.49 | 1.94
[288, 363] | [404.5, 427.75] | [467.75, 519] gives 0.118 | 1.57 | 2.43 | 2.04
